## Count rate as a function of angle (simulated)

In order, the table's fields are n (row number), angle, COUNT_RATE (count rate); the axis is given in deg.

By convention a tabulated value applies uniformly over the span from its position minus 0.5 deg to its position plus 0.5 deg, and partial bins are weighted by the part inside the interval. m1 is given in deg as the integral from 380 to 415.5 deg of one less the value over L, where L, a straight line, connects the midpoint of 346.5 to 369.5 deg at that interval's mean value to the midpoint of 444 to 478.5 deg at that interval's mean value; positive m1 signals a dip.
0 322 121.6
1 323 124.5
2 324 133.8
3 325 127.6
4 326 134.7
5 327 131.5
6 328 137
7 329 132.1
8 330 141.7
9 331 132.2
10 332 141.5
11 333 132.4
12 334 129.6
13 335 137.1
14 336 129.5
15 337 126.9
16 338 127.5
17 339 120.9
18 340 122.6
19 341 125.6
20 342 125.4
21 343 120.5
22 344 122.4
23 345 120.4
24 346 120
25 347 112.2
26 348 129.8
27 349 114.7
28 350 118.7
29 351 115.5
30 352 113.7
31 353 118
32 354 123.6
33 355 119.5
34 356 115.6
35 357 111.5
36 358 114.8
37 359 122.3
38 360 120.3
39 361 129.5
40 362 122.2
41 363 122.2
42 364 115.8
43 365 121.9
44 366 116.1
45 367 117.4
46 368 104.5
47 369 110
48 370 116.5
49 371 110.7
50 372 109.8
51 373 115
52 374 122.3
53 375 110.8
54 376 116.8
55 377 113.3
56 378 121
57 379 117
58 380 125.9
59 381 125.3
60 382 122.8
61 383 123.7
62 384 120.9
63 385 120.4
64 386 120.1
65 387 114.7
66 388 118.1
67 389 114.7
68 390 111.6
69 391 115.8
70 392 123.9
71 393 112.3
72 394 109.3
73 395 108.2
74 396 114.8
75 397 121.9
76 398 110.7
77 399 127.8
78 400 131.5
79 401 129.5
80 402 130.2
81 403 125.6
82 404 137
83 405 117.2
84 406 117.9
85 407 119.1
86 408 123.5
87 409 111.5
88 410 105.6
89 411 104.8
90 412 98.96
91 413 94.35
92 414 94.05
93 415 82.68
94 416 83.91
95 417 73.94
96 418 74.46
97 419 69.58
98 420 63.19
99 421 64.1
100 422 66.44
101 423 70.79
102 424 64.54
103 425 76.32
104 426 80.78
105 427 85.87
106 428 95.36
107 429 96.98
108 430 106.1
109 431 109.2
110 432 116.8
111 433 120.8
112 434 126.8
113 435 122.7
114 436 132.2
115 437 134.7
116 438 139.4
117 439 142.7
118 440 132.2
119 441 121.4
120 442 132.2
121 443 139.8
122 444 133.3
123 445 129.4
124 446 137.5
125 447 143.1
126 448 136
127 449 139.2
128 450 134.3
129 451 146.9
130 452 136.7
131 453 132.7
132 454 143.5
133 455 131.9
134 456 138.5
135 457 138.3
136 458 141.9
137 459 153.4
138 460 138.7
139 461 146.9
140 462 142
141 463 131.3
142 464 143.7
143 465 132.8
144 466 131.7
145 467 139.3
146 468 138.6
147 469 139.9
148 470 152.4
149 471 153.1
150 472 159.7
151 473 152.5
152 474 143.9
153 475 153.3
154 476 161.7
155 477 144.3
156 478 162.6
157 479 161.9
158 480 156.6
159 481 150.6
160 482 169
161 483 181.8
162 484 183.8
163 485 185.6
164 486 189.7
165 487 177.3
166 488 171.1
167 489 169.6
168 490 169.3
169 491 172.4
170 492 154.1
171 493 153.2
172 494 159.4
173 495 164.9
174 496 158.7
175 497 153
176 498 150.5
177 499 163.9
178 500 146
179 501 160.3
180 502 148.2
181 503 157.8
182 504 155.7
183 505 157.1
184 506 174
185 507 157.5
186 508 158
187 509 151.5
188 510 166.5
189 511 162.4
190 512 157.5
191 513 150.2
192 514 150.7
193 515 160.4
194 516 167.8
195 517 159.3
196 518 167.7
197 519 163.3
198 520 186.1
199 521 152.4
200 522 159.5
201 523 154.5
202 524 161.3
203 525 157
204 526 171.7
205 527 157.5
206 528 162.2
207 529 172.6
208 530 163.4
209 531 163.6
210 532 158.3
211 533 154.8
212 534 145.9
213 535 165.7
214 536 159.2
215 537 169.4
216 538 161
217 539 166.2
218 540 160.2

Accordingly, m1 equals 3.1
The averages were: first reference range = 118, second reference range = 143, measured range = 116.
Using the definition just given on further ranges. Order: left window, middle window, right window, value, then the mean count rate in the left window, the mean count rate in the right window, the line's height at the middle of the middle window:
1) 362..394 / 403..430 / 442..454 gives 7.5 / 117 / 137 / 128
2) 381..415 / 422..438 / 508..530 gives 3.2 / 116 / 161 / 128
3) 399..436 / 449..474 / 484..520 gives -1.7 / 101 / 162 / 133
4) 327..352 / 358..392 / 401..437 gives -1.0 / 126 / 99.9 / 115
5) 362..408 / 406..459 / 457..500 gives 9.8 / 119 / 156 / 138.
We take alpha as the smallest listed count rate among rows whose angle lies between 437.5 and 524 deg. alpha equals 121.4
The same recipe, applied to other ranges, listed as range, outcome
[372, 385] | 109.8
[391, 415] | 82.68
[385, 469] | 63.19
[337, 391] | 104.5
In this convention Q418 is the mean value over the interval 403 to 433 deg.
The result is 94.3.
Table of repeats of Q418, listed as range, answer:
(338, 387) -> 119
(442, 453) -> 137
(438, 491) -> 149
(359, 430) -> 108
